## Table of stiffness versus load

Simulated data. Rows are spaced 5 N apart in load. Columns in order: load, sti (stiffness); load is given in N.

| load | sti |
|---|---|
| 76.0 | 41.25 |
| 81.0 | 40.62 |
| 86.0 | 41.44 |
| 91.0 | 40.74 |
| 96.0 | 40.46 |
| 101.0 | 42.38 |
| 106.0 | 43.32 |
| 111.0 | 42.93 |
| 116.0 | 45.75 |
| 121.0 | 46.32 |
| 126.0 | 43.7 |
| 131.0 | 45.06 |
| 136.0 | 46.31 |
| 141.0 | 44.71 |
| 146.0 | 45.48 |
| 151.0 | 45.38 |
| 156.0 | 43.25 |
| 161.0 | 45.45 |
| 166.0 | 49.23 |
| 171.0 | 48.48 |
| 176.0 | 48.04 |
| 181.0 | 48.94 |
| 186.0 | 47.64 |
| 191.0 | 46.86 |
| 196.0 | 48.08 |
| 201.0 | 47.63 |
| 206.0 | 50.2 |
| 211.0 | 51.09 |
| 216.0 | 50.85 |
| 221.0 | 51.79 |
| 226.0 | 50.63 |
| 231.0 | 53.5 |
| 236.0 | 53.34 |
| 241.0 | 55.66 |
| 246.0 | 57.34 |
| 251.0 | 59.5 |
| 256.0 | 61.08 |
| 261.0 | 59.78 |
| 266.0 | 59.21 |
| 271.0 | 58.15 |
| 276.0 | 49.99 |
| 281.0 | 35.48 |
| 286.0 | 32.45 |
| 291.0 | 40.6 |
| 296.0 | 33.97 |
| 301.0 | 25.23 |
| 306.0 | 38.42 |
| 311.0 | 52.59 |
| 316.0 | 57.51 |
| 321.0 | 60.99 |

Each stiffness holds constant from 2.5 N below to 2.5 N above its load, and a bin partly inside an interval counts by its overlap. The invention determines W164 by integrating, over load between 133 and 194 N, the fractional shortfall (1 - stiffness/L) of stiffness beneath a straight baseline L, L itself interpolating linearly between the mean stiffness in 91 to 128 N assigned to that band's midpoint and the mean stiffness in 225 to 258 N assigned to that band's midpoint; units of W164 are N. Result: 2.4 N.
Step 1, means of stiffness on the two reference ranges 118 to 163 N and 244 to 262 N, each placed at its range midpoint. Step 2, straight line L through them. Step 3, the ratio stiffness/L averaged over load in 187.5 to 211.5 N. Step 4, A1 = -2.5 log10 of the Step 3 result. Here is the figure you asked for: 0.088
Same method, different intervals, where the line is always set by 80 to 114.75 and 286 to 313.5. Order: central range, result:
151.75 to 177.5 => -0.16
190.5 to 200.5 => -0.19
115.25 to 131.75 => -0.10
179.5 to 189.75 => -0.20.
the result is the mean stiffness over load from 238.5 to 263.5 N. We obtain 58.7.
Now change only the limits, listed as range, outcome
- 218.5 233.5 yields 52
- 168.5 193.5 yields 48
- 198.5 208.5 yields 48.9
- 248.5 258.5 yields 60.3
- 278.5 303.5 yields 33.5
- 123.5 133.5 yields 44.4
